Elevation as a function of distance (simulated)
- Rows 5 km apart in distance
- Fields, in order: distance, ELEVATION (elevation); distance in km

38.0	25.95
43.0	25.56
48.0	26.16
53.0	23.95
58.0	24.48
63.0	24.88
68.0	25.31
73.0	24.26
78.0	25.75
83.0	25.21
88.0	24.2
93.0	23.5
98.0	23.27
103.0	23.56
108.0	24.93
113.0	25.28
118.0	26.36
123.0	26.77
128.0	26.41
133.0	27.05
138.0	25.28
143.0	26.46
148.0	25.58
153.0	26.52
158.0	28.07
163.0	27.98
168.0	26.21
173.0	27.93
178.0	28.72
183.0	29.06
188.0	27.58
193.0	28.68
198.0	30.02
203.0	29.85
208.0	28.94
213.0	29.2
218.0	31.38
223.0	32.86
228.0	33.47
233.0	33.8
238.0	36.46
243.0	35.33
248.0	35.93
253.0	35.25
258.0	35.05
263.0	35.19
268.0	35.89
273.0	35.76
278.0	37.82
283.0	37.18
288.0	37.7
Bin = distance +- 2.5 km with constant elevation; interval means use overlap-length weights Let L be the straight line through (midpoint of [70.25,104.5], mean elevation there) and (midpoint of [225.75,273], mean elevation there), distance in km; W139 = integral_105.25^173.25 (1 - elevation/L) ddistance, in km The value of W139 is 3.2 km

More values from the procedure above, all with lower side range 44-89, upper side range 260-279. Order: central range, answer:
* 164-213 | 4.7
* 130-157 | 2.6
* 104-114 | 0.9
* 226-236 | 0.0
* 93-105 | 1.5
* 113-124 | 0.6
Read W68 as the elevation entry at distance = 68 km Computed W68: 25.31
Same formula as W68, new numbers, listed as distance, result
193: 28.68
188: 27.58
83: 25.21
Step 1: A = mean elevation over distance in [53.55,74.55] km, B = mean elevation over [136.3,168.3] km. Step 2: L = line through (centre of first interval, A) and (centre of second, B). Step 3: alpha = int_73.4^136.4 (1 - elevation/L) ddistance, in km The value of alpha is 1.1 km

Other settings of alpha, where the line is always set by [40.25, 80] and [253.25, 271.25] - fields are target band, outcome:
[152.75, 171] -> 1.8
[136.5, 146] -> 1.1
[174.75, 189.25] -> 1.3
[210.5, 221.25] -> 0.8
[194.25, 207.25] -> 1.0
